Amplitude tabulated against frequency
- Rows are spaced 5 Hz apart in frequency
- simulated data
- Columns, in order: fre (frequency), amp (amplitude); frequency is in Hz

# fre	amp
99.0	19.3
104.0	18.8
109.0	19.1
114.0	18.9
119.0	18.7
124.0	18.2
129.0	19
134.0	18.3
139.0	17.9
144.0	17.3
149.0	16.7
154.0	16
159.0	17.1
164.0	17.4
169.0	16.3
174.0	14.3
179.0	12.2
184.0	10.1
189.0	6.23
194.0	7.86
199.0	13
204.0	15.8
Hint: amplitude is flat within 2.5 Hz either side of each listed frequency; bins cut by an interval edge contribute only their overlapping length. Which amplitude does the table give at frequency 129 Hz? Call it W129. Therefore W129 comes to 19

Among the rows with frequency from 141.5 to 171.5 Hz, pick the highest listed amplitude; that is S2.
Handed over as 17.4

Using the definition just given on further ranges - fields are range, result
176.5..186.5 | 12.2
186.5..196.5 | 7.86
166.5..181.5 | 16.3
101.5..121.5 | 19.1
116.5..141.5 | 19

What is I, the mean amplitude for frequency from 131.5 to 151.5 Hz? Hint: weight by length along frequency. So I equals 17.6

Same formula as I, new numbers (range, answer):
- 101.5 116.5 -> 18.9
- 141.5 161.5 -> 16.8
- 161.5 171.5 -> 16.9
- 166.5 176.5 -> 15.3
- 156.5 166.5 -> 17.2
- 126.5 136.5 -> 18.6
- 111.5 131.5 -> 18.7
